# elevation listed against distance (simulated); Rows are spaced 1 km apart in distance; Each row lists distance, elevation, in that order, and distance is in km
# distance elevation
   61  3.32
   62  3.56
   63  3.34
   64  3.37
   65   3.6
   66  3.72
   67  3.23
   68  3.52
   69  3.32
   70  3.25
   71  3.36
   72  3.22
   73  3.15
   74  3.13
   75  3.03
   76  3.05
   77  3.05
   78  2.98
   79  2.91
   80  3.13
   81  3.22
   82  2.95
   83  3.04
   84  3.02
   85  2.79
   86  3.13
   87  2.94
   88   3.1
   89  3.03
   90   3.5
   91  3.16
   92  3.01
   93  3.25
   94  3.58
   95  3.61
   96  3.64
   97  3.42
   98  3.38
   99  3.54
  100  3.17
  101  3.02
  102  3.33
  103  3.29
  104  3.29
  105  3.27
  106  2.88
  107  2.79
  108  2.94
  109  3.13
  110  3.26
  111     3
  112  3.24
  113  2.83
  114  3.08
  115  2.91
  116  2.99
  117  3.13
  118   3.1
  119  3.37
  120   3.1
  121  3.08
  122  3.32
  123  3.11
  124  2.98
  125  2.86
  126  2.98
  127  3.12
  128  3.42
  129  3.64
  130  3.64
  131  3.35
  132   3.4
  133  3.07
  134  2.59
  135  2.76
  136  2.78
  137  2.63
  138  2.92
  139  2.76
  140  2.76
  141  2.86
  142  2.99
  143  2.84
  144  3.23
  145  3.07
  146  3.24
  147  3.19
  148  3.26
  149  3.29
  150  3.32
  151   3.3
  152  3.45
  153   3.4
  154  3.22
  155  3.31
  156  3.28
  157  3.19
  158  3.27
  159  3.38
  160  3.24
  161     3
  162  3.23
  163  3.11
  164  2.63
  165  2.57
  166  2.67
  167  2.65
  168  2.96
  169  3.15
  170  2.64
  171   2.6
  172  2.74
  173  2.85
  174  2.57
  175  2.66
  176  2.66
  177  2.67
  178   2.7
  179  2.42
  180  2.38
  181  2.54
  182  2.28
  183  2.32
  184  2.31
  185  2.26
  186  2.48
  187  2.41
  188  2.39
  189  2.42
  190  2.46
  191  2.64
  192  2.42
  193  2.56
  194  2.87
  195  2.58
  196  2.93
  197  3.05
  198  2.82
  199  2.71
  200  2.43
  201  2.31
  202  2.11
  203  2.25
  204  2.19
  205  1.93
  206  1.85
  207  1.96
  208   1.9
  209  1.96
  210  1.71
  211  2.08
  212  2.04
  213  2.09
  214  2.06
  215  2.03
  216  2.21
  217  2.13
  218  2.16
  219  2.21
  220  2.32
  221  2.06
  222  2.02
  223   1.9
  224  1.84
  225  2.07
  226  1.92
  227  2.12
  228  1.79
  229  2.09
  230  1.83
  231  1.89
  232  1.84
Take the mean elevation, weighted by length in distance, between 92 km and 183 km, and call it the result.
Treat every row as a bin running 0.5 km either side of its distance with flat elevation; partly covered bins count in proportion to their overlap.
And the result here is 3.05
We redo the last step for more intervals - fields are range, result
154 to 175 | 2.95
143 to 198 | 2.84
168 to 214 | 2.43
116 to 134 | 3.19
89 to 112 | 3.24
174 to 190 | 2.46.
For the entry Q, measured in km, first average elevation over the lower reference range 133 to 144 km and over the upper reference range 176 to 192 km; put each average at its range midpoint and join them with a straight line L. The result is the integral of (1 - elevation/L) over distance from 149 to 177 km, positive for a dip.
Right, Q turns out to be -4.0 km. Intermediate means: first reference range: 2.82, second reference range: 2.45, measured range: 3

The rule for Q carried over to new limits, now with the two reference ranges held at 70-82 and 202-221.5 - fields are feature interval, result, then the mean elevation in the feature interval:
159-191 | -4.2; 2.66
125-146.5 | -3.2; 3.05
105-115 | -0.6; 3.02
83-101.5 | -1.6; 3.23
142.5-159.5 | -4.8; 3.25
